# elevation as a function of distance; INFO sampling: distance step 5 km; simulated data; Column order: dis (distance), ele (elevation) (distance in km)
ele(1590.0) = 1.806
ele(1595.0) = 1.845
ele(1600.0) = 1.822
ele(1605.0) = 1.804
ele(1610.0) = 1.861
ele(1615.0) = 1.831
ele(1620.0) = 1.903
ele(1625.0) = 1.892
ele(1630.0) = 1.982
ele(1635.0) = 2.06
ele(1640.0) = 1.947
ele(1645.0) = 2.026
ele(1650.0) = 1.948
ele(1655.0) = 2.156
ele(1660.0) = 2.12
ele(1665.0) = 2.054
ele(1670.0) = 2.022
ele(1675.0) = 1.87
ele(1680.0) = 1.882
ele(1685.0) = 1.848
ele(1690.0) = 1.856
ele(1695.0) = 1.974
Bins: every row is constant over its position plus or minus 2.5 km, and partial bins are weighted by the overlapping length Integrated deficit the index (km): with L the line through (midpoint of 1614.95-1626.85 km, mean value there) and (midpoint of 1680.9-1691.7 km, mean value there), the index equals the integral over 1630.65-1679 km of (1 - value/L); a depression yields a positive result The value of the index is -3.8 km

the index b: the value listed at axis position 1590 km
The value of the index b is 1.806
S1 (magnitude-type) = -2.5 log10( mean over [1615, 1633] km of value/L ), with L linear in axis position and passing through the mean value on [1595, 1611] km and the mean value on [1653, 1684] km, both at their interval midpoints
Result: -0.02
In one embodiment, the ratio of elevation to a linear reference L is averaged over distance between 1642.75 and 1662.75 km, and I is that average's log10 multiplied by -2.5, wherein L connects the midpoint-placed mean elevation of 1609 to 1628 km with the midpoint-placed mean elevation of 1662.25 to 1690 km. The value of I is -0.08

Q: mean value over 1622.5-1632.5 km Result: 1.94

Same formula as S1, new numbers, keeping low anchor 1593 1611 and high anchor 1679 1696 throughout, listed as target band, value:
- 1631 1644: -0.085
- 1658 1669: -0.115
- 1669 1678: -0.032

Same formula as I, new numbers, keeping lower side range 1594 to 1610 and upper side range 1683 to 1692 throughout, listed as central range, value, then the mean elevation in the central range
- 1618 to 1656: -0.083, 1.98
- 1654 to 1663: -0.157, 2.13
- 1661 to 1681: -0.073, 1.97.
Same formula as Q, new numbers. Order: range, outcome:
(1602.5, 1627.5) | 1.86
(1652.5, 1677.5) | 2.04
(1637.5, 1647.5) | 1.99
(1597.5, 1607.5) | 1.81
